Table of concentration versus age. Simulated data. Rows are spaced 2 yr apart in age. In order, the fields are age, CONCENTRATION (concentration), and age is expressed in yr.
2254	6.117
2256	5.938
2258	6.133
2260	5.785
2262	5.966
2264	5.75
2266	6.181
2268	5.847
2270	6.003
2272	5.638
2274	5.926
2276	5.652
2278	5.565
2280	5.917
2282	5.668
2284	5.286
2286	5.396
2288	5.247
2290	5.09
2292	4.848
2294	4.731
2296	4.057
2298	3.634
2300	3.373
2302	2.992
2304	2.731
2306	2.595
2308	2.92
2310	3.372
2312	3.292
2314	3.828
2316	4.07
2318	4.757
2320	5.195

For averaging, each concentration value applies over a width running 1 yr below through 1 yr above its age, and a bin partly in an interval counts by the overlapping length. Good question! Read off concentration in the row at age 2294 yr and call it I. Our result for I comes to 4.731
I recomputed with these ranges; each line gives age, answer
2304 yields 2.731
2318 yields 4.757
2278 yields 5.565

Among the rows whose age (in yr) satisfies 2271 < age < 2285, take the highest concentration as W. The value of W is 5.926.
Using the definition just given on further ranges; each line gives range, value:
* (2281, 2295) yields 5.668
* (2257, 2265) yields 6.133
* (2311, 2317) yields 4.07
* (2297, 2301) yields 3.634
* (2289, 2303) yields 5.09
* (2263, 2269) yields 6.181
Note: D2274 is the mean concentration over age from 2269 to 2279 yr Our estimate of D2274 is 5.76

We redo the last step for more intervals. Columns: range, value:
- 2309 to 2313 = 3.33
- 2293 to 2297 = 4.39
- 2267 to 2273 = 5.83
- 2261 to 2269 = 5.94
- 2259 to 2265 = 5.83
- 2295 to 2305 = 3.36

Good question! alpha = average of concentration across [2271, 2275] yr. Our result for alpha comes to 5.78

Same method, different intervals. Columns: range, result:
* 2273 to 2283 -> 5.75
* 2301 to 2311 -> 2.92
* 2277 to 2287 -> 5.57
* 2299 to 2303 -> 3.18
